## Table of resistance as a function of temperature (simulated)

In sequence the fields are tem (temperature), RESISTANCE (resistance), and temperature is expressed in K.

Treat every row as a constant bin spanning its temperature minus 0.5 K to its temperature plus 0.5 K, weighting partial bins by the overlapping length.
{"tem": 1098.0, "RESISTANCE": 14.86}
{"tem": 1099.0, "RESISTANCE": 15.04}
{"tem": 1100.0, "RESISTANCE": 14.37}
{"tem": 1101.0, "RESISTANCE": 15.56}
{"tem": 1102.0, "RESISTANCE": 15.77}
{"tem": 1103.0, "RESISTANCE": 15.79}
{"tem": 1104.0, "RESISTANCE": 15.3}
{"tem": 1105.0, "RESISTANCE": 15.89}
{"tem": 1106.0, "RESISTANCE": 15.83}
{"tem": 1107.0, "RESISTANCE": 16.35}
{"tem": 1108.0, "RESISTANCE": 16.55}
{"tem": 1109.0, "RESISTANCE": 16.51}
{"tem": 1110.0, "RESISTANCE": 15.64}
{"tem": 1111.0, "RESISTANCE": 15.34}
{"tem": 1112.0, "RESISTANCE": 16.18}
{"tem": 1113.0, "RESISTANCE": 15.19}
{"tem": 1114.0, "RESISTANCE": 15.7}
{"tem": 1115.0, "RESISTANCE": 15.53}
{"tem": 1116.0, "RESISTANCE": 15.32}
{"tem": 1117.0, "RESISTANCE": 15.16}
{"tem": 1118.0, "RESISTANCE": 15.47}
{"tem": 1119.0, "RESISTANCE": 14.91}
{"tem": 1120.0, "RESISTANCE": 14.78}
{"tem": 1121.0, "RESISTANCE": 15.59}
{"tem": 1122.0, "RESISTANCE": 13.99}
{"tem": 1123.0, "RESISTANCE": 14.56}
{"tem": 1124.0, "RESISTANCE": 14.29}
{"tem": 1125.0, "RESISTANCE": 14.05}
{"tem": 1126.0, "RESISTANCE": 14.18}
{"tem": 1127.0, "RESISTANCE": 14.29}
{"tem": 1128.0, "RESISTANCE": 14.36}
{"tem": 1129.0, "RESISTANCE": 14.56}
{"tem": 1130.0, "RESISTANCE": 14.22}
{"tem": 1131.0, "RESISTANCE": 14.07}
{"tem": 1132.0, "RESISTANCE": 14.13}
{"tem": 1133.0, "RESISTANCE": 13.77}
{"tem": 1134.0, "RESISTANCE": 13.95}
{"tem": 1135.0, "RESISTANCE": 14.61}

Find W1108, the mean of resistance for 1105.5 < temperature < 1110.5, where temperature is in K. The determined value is 16.2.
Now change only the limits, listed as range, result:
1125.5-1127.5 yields 14.2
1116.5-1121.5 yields 15.2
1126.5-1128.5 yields 14.3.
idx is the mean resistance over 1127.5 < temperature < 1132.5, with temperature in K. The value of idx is 14.3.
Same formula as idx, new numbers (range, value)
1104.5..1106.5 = 15.9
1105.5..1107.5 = 16.1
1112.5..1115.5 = 15.5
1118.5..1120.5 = 14.8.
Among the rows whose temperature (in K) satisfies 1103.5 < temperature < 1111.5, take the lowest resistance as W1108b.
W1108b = 15.3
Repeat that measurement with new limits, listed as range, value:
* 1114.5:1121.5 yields 14.78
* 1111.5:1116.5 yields 15.19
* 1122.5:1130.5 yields 14.05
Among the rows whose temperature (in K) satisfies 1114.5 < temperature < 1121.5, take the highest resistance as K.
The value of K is 15.59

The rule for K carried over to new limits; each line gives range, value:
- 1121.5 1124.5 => 14.56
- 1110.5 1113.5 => 16.18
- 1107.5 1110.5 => 16.55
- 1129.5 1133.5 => 14.22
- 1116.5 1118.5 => 15.47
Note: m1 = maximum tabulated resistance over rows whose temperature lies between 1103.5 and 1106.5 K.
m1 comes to 15.89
